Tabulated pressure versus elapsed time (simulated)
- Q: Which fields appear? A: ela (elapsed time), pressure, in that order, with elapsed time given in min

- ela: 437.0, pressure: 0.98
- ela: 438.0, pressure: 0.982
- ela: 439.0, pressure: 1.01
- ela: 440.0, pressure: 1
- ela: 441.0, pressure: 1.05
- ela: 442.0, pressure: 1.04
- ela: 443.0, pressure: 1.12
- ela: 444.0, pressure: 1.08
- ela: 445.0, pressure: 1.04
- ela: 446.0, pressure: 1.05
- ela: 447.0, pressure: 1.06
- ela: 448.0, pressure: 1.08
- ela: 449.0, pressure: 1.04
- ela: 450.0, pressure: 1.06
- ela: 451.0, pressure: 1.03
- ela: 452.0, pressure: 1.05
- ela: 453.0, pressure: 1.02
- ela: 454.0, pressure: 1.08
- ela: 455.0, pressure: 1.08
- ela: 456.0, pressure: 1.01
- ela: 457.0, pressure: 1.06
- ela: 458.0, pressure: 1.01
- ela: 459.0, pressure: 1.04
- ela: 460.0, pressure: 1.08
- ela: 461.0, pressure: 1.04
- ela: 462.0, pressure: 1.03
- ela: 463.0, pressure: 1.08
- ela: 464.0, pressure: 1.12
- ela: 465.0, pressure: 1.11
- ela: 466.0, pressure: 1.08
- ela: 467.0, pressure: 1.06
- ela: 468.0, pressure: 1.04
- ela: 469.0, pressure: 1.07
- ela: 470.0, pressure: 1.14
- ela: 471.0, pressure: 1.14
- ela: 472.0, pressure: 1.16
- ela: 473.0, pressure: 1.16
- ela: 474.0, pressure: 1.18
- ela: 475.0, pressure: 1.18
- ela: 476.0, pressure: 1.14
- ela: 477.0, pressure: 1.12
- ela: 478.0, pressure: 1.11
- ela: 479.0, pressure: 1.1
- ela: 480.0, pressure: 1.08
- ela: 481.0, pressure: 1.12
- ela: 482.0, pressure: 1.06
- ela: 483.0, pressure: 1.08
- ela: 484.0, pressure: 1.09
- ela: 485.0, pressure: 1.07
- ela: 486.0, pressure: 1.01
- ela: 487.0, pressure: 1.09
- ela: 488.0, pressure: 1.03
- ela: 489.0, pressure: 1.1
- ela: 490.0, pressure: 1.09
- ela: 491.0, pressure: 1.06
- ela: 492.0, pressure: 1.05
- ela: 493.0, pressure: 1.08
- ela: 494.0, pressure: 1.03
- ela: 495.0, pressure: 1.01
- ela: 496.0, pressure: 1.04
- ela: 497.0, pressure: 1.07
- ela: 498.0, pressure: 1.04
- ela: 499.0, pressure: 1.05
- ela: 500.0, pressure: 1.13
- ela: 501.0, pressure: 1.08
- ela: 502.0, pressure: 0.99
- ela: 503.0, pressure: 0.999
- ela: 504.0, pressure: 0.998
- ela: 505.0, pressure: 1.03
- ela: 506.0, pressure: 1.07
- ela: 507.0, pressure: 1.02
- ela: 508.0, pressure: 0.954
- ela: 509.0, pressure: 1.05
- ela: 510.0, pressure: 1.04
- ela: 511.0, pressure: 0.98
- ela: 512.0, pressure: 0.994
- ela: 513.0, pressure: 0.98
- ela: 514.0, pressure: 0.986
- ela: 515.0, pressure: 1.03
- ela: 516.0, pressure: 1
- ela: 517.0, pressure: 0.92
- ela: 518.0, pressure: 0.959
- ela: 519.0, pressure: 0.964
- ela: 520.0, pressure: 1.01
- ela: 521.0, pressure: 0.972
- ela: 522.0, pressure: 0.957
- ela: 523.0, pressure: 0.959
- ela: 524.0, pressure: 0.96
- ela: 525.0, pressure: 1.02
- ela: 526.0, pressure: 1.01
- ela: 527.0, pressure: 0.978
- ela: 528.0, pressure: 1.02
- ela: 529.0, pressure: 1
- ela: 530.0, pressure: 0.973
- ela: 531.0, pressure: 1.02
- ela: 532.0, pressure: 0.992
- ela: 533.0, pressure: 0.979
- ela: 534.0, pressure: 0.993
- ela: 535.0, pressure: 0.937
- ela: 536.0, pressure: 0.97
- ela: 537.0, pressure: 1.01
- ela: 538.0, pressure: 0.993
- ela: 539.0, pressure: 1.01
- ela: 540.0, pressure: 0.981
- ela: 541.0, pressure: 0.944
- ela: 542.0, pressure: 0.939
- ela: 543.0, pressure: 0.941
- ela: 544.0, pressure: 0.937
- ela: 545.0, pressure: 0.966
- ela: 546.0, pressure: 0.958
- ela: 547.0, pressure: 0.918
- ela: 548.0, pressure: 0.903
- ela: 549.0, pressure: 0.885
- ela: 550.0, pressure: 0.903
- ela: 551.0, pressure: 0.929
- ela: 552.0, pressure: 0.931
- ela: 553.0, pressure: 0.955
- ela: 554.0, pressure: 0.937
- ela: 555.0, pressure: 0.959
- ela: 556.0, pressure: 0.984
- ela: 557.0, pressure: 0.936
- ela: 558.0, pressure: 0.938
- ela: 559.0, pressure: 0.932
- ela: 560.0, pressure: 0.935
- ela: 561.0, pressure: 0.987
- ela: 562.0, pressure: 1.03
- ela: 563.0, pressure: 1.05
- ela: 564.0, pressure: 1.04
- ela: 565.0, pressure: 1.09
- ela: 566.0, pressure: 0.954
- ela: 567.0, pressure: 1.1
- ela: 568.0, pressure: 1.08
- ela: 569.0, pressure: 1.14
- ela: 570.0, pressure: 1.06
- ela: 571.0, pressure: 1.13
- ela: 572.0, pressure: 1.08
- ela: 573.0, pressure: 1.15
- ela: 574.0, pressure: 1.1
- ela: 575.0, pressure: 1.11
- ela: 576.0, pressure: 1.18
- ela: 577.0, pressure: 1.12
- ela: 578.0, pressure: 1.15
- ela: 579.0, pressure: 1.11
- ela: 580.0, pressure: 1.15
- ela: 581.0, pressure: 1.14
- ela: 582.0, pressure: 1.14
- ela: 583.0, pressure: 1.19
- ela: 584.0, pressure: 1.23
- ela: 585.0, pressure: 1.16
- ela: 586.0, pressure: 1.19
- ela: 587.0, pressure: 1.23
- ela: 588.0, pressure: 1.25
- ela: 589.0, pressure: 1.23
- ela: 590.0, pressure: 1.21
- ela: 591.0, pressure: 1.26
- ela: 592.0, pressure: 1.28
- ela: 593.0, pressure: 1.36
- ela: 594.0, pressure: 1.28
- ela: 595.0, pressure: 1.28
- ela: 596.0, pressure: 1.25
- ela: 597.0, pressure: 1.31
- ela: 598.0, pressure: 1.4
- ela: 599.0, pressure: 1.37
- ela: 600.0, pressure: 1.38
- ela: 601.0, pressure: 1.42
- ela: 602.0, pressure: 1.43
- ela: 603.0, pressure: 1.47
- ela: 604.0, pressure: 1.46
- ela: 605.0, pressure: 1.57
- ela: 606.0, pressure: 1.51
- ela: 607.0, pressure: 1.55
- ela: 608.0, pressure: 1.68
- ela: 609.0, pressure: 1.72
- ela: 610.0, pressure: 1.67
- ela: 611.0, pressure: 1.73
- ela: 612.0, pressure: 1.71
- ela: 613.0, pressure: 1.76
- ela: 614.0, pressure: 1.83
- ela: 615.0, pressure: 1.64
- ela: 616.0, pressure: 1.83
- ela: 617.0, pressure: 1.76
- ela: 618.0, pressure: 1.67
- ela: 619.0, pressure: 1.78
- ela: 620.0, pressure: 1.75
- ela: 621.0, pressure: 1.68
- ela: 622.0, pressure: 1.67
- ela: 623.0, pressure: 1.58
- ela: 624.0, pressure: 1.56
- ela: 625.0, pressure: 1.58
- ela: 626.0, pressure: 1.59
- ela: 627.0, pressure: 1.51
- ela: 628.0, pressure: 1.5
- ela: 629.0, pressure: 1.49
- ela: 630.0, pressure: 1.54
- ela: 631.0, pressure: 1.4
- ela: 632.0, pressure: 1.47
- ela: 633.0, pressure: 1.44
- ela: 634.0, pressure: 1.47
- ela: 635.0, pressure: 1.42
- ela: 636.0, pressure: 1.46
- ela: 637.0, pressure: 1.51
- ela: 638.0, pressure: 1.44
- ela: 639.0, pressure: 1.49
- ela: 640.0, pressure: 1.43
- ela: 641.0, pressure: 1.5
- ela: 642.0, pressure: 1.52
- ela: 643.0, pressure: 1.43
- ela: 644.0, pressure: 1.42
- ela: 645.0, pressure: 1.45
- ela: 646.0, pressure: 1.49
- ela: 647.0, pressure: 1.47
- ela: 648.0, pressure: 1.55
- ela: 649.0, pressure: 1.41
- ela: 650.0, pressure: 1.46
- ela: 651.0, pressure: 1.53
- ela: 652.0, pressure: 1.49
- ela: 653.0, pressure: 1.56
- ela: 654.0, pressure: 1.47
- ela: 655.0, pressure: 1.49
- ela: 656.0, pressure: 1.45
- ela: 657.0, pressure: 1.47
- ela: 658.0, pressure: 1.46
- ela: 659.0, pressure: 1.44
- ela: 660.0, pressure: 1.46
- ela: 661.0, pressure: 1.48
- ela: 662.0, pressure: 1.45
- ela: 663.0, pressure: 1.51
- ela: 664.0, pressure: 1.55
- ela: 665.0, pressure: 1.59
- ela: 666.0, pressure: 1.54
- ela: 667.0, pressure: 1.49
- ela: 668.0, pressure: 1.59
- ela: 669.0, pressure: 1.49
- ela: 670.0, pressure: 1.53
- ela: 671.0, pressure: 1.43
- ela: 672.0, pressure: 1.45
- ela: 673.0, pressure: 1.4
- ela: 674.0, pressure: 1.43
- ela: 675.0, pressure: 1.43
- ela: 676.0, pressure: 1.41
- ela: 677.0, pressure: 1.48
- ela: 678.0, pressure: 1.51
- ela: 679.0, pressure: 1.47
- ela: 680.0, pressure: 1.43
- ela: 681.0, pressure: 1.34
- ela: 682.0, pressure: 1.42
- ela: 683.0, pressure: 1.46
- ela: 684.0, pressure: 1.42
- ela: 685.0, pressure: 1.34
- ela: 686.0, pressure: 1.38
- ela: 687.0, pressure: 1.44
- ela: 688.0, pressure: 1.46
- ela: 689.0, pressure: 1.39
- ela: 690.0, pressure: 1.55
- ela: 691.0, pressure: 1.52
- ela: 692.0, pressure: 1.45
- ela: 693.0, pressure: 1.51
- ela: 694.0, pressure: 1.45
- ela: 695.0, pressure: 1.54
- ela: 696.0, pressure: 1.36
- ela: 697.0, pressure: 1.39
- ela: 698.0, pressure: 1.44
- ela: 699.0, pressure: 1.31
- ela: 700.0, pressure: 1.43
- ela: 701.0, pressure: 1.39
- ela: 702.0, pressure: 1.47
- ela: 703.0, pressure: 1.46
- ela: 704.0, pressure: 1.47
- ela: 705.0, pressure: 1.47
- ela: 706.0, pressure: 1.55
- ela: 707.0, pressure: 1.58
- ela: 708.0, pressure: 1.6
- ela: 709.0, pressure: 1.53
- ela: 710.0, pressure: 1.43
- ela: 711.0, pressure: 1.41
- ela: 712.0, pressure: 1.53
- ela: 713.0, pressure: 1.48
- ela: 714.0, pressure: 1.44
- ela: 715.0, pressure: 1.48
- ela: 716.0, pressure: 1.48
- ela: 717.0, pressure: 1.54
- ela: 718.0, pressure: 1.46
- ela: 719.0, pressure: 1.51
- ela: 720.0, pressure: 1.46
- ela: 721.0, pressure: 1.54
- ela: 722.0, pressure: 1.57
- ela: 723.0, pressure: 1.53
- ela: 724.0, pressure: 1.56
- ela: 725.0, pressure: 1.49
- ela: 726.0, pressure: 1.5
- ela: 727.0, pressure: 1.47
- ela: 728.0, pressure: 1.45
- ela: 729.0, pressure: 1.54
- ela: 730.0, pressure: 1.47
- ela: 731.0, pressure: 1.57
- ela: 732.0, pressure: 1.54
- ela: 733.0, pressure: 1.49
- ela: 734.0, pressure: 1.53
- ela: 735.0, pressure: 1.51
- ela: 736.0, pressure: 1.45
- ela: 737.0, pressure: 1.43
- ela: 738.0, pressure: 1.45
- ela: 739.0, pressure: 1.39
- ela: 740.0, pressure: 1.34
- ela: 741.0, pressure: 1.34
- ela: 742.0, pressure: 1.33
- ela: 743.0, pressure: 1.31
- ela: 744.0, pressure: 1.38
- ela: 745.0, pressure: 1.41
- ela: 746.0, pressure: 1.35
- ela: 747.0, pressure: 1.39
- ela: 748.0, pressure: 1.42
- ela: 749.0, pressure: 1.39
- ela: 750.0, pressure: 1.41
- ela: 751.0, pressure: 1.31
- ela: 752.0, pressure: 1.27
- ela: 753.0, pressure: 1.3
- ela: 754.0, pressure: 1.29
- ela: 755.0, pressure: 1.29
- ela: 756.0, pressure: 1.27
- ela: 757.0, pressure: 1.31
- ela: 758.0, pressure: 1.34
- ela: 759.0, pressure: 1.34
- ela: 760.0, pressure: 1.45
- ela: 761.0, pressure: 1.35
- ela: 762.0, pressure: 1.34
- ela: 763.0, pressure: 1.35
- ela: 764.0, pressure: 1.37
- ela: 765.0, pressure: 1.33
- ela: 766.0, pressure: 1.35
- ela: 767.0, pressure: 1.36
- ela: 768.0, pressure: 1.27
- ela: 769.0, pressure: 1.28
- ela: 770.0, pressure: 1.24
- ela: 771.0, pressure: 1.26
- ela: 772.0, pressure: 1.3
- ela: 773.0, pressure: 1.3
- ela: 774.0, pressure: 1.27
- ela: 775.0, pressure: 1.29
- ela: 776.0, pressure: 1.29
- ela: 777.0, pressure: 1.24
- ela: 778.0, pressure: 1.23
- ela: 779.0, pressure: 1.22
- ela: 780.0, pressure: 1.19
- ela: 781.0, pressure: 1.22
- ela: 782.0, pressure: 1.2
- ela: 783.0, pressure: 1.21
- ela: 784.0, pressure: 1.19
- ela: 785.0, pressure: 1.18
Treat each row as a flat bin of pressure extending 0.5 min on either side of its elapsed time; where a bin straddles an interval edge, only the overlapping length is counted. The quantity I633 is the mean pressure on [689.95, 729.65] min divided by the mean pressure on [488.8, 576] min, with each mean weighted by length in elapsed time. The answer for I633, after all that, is 1.48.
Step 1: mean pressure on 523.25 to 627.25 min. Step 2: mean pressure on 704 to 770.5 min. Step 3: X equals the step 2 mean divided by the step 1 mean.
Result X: 1.17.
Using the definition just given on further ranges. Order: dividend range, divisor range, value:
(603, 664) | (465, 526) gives 1.47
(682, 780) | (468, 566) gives 1.39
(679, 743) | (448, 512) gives 1.37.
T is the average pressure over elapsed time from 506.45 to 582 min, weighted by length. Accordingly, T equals 1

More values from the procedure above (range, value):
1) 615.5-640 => 1.56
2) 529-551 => 0.96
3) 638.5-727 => 1.47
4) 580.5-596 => 1.23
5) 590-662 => 1.51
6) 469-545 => 1.03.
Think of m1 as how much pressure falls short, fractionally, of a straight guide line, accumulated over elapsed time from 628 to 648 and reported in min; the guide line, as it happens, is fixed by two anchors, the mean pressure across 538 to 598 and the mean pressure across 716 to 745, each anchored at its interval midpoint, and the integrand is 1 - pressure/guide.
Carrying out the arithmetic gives -3.6 min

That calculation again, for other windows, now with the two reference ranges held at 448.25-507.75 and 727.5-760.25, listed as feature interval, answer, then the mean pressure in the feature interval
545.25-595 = 4.3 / 1.08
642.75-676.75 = -4.9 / 1.48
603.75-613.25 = -3.1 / 1.64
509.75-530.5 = 2.5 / 0.986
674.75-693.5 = -1.7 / 1.44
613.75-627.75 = -4.8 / 1.67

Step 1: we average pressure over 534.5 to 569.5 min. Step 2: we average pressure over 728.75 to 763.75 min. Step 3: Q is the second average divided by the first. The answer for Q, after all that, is 1.43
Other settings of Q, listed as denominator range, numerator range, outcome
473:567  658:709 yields 1.45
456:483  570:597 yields 1.09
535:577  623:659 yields 1.48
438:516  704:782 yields 1.32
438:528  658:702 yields 1.39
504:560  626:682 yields 1.52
